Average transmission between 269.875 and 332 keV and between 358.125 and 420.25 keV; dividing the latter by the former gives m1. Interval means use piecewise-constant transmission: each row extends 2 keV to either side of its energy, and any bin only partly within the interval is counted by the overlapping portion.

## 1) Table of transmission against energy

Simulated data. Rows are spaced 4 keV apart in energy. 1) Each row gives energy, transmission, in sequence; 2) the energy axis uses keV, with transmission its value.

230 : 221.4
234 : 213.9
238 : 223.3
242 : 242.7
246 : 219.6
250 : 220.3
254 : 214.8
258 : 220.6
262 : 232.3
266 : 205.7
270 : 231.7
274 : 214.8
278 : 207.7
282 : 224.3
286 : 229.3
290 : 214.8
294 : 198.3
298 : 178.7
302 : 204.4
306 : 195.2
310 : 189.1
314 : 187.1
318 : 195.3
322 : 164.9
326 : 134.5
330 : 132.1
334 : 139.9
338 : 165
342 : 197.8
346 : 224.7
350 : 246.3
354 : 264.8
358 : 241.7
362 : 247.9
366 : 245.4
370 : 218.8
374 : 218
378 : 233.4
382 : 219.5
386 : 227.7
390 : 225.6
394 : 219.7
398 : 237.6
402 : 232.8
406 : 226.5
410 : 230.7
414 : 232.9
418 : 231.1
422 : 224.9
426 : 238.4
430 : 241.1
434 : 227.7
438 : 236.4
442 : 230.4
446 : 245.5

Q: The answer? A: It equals 1.19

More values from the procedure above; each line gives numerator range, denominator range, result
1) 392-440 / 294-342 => 1.33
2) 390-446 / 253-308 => 1.09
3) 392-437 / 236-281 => 1.05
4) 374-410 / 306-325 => 1.25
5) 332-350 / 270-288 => 0.86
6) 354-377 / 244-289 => 1.08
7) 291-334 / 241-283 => 0.80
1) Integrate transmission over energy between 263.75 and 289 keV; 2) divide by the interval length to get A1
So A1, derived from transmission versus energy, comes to 219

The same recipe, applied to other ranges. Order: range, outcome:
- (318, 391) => 208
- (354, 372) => 241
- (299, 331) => 177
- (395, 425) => 231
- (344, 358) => 245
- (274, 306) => 208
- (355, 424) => 231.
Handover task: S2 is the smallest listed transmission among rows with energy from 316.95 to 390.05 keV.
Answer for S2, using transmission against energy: 132.1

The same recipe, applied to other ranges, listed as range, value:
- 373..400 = 218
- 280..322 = 164.9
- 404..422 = 224.9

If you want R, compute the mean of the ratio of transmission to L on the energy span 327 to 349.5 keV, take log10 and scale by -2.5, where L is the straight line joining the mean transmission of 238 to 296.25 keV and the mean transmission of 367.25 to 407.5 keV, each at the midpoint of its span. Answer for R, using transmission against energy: 0.27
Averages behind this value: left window 220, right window 226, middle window 175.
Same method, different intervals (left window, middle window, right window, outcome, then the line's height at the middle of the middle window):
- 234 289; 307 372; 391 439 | 0.14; 227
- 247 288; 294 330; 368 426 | 0.23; 223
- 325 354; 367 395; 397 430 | -0.06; 211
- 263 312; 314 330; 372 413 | 0.29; 215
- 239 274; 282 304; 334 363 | 0.08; 222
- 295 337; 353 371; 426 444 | -0.24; 196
